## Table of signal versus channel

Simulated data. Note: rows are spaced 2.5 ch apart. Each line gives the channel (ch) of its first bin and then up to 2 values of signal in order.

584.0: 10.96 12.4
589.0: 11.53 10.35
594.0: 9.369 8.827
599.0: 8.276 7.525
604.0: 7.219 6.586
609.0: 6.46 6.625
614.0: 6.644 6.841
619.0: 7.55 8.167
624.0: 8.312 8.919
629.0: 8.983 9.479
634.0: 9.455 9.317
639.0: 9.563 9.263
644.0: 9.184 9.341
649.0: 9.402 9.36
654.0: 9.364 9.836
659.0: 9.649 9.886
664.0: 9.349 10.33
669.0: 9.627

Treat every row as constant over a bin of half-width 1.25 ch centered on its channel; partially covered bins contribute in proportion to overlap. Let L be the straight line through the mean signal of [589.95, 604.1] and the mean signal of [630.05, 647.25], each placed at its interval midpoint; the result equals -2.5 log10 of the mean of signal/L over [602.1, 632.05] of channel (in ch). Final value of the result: 0.19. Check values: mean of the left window 8.77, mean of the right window 9.37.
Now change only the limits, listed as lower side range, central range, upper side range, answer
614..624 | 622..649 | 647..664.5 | -0.093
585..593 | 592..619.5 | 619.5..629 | 0.309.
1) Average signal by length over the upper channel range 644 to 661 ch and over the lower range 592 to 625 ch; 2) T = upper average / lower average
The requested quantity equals 1.2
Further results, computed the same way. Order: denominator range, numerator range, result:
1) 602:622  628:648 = 1.34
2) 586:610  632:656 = 1.07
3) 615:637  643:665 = 1.12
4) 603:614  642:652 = 1.39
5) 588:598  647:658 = 0.95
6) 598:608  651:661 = 1.30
